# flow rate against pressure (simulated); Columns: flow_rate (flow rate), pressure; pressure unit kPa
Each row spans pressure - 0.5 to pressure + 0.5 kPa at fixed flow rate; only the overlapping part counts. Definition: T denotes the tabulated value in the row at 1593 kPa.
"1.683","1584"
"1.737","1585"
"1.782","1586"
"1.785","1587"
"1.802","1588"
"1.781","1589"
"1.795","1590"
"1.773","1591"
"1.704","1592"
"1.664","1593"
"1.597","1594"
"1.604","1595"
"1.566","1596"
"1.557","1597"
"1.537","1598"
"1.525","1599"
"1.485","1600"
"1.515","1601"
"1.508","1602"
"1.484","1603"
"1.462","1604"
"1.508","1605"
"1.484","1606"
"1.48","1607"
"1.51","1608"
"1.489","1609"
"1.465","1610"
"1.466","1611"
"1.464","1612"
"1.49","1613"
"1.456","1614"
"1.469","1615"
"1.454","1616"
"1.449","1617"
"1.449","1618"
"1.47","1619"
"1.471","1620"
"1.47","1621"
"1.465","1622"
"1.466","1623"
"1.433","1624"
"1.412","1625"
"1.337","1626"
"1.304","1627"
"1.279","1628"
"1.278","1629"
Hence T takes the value 1.664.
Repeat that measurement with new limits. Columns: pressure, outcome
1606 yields 1.484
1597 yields 1.557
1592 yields 1.704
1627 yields 1.304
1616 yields 1.454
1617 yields 1.449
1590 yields 1.795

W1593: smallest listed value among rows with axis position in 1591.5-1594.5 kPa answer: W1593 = 1.597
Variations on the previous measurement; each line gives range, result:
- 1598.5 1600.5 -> 1.485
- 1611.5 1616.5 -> 1.454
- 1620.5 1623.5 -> 1.465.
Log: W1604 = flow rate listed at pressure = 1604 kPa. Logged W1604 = 1.462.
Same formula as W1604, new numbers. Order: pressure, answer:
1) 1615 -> 1.469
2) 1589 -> 1.781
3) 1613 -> 1.49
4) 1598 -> 1.537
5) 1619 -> 1.47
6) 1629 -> 1.278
